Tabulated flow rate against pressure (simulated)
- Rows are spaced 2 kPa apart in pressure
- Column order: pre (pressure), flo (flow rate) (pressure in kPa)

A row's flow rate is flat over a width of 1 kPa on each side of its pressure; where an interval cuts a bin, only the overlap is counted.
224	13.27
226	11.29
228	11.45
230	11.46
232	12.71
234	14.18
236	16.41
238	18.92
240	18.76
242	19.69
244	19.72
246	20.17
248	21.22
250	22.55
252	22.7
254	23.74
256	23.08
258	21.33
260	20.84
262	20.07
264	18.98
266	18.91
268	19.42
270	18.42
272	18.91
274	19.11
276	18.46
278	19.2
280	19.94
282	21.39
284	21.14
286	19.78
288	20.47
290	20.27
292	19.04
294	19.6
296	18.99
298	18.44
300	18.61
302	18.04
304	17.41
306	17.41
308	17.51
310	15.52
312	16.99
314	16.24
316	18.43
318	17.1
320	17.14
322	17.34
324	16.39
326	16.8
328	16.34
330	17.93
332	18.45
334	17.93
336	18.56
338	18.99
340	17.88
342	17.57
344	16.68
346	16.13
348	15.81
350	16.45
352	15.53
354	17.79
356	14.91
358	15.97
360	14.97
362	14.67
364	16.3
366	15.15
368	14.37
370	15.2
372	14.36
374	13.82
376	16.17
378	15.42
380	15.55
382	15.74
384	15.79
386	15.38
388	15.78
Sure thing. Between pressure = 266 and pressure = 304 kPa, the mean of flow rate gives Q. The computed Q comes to 19.3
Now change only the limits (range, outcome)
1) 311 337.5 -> 17.4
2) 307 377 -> 16.5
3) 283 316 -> 18.5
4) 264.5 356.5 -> 18.1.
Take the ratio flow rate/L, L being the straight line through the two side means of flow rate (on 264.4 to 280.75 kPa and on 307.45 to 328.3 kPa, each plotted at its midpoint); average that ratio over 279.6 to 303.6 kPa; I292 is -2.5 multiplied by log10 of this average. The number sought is -0.08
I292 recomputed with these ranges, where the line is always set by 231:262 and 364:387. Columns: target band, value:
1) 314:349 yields -0.04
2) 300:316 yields 0.02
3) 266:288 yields -0.05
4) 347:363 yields 0.01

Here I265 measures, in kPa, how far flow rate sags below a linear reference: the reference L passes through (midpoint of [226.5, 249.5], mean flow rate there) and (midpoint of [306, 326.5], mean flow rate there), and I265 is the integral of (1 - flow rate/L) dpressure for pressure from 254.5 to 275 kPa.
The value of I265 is -3.8 kPa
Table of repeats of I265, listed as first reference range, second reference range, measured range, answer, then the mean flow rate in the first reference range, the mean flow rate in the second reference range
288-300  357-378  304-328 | 1.42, 19.3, 15.1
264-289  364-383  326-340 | -0.78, 19.6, 15.2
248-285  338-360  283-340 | 0.67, 20.5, 16.5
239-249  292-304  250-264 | -1.55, 19.9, 18.7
